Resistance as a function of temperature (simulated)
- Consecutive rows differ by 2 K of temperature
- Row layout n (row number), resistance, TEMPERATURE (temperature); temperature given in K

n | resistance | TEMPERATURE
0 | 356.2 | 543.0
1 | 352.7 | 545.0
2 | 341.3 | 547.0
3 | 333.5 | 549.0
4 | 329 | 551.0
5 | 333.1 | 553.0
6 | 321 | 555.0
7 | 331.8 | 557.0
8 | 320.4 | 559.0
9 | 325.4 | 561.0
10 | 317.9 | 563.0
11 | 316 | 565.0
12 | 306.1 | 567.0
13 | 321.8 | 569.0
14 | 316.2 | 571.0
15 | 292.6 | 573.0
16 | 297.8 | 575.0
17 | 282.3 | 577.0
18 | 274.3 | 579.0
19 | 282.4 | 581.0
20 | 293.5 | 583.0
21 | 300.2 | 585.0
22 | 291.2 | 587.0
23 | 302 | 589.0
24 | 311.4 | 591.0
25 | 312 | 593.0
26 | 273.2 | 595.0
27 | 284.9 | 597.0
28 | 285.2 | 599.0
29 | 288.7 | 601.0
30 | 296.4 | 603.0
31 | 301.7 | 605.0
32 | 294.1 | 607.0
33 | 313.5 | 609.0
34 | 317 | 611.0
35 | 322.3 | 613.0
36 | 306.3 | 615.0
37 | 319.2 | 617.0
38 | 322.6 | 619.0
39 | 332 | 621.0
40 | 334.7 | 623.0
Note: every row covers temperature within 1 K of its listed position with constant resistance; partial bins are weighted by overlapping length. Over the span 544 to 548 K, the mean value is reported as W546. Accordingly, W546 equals 347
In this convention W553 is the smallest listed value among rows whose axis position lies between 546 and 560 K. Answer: 320.4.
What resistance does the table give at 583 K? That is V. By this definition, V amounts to 293.5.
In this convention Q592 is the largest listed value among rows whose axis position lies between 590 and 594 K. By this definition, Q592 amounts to 312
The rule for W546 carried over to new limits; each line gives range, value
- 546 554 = 334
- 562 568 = 313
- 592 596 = 293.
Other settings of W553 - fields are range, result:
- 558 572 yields 306.1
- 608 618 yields 306.3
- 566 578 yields 282.3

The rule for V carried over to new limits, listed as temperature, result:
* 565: 316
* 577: 282.3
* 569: 321.8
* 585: 300.2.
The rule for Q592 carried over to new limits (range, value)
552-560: 333.1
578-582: 282.4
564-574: 321.8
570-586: 316.2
